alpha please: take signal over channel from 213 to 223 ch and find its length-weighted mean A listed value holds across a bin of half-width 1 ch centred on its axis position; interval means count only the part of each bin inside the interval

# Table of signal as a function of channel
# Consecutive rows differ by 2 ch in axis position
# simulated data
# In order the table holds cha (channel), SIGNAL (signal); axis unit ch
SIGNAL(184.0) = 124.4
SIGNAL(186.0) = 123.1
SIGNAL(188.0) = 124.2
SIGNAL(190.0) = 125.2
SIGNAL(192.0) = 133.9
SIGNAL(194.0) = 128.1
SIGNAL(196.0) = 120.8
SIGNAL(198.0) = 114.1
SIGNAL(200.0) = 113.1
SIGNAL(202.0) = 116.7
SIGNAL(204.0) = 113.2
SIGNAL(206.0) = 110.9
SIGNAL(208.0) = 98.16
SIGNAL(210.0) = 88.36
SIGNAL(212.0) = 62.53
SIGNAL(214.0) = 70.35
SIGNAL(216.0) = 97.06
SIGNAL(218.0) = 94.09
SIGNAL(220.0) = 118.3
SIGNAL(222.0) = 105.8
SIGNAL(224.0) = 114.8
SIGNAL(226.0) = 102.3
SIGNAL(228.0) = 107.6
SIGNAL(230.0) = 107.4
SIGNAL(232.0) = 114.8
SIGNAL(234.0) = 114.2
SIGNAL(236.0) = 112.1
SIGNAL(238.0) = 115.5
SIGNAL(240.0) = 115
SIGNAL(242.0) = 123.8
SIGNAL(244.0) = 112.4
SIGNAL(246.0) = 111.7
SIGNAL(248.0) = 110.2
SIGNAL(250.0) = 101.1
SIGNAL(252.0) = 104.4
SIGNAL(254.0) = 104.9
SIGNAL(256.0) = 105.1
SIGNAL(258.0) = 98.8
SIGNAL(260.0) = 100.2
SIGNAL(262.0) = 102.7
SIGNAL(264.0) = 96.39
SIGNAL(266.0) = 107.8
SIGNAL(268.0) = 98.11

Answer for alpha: 97.1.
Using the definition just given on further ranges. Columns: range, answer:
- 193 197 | 124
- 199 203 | 115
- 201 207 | 114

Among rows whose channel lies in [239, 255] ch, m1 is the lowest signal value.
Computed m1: 101.1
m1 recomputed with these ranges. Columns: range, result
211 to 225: 62.53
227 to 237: 107.4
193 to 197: 120.8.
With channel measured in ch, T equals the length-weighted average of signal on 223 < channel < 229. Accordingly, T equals 108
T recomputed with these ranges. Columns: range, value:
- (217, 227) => 107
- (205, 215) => 86.1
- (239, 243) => 119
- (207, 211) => 93.3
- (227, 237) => 111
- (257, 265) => 99.5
